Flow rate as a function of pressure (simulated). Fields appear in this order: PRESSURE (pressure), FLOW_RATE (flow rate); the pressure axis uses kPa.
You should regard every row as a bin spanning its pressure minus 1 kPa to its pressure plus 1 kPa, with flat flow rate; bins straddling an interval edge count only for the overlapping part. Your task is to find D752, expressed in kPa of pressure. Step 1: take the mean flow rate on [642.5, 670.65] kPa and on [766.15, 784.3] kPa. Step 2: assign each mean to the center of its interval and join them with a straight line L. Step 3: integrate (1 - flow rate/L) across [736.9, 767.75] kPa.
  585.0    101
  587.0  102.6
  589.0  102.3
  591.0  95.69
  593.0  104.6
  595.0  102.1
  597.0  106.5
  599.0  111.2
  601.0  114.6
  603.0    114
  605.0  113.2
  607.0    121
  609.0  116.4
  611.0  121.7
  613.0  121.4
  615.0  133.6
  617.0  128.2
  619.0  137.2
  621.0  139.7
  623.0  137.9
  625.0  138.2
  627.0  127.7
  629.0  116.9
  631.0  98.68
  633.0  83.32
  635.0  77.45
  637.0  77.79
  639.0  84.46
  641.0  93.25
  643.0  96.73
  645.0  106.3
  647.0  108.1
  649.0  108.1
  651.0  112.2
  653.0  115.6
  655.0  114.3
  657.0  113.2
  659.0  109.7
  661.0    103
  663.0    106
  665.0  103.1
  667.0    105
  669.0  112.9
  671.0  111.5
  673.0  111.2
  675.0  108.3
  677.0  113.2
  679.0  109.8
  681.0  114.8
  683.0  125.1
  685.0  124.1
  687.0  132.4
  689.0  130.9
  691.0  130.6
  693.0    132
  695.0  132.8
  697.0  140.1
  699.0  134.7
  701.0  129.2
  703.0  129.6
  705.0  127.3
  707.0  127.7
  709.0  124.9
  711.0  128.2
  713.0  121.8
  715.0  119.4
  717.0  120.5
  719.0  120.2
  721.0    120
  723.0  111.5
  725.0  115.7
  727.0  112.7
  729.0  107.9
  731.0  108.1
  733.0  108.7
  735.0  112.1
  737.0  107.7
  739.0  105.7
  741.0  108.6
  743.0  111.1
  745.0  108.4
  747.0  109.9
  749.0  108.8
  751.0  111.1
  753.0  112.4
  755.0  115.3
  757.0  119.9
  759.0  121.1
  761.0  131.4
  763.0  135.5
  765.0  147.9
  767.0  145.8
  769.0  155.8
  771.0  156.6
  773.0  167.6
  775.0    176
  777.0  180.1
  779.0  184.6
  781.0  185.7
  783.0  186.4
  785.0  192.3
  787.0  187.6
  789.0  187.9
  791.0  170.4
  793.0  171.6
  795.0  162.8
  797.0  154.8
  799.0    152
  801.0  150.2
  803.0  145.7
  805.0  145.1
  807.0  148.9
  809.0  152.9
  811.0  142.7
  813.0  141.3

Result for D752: 7.9 kPa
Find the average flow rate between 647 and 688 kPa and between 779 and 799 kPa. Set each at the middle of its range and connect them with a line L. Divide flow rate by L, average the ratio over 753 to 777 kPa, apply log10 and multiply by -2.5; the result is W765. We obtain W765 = 0.15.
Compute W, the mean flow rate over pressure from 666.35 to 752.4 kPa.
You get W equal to 118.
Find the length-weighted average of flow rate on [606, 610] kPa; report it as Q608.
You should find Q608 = 119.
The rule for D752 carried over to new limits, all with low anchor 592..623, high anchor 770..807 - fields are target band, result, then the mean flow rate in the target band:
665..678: 2.6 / 110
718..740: 5.9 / 112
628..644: 4.6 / 91.1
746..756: 3.0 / 112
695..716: 2.6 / 129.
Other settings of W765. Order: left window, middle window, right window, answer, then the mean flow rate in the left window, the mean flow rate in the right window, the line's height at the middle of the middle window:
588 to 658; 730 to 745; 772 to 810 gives 0.35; 111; 169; 150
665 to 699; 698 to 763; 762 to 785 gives 0.22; 121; 167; 145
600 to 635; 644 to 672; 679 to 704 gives 0.15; 120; 129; 125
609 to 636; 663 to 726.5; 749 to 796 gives 0.13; 120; 156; 137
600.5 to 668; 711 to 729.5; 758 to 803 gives 0.21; 112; 163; 142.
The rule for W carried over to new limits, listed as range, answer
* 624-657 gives 104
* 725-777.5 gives 126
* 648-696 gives 116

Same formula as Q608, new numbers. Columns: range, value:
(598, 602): 113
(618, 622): 138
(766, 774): 156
